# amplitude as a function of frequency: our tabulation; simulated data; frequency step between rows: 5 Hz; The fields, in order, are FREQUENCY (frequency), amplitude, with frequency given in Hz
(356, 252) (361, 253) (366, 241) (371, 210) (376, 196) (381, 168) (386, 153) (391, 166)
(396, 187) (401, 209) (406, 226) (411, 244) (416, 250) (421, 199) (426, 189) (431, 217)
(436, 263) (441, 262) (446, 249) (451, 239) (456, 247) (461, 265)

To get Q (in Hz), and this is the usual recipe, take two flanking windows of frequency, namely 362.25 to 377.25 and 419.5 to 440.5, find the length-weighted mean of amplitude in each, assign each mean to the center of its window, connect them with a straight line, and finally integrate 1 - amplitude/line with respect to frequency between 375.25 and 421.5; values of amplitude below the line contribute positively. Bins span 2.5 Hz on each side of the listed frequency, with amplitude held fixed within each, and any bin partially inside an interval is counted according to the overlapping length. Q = 4.5 Hz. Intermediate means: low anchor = 220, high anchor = 222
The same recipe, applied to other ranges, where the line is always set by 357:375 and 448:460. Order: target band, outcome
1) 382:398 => 4.63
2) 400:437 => 2.61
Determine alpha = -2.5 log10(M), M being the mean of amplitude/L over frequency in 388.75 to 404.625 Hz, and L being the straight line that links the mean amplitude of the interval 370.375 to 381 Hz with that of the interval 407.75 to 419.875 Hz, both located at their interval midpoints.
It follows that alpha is 0.16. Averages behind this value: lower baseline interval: 194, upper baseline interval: 240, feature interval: 190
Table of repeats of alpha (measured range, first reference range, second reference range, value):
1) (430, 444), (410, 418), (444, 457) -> -0.02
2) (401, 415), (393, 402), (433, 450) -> -0.11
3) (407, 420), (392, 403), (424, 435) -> -0.18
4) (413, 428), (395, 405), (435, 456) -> 0.05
